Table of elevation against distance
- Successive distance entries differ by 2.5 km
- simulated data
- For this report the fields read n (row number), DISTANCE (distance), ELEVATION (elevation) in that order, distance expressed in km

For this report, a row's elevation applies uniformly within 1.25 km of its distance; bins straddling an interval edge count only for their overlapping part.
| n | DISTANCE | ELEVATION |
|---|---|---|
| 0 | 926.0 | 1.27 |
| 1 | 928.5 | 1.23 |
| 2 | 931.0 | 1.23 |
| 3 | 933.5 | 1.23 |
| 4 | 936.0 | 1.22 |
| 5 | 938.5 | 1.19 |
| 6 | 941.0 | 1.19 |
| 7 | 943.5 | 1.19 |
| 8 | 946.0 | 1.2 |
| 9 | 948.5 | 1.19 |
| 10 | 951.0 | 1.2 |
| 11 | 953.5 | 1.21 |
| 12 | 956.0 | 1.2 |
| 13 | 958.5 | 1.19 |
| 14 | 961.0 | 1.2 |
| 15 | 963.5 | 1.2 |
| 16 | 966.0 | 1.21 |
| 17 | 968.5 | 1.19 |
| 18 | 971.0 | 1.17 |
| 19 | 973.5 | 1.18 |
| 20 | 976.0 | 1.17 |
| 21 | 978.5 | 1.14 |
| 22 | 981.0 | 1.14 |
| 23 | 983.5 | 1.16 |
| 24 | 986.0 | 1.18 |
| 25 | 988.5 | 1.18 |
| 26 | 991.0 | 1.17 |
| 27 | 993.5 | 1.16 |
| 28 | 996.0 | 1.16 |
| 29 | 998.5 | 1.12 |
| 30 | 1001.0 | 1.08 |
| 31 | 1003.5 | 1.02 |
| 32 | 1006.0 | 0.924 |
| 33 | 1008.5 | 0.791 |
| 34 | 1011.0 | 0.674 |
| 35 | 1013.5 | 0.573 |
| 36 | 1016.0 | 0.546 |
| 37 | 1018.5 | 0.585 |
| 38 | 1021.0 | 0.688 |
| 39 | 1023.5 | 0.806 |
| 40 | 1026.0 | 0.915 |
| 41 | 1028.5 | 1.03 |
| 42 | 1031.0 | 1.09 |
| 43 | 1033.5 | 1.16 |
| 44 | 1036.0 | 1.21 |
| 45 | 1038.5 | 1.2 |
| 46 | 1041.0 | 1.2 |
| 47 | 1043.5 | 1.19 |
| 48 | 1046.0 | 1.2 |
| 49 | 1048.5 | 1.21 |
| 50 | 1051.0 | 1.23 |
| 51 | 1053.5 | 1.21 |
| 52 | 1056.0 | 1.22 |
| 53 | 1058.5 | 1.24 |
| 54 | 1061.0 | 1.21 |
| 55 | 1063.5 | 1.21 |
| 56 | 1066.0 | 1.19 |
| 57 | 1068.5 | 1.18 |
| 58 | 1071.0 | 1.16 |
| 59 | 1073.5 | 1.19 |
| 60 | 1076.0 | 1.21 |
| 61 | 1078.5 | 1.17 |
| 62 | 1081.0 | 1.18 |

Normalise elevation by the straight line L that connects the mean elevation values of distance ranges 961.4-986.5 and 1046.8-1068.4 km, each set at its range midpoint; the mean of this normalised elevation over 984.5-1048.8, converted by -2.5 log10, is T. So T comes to 0.19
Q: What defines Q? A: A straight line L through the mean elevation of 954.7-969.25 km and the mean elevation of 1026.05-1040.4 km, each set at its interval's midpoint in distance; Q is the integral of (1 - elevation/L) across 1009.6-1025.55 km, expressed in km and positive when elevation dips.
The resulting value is 6.7 km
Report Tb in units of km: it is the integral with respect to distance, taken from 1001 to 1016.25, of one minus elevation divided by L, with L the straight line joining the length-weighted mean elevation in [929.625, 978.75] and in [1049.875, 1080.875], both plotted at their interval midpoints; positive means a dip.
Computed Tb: 5.1 km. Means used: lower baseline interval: 1.2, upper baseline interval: 1.2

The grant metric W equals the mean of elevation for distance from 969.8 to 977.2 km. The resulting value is 1.17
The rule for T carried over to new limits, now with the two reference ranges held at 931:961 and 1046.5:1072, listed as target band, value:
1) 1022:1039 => 0.153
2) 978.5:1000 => 0.043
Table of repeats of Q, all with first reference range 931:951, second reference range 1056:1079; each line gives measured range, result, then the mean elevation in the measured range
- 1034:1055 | -0.1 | 1.2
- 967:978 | 0.2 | 1.18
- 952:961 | 0.0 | 1.2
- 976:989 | 0.4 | 1.16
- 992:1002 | 0.6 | 1.13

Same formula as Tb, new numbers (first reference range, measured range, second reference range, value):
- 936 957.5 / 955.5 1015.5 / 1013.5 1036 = -2.9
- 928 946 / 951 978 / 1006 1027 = -4.1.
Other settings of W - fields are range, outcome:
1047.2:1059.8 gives 1.22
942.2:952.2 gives 1.19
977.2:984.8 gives 1.15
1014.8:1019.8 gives 0.567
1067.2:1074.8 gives 1.18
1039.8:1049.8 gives 1.2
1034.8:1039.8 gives 1.2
